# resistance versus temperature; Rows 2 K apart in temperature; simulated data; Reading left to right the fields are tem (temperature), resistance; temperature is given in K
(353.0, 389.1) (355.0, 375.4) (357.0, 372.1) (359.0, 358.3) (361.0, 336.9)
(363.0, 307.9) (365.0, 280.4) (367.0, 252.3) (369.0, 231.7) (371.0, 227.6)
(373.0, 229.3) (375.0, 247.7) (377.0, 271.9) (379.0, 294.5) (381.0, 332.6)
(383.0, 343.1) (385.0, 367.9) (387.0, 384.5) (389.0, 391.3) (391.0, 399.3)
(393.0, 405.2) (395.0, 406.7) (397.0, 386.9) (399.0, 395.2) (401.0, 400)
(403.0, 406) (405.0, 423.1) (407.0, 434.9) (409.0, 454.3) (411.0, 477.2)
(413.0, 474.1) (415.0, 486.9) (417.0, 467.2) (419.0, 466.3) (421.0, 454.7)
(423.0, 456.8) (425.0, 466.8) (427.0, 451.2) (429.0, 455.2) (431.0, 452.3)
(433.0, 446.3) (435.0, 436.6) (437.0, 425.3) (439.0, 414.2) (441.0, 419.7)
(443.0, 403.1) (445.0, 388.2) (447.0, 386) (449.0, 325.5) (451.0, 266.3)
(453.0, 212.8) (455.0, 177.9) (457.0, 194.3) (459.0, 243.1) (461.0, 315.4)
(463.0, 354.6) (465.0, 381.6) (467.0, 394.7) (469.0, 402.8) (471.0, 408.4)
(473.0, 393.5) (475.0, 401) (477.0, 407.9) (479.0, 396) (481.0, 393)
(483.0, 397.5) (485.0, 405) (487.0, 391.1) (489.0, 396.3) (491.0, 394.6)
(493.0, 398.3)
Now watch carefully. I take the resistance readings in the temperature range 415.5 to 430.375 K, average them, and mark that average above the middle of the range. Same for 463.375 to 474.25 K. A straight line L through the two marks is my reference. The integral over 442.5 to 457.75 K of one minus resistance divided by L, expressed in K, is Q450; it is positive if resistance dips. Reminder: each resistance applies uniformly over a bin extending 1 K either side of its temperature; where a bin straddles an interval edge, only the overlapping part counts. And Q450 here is 4.71 K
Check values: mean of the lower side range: 460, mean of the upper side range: 394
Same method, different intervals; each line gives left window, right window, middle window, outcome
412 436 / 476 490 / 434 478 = 7.6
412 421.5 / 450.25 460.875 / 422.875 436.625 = -2.2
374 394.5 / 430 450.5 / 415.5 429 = -2.6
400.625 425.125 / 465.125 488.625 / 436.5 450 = 1.1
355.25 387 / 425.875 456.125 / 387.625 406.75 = -4.2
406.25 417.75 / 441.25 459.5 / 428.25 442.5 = -2.9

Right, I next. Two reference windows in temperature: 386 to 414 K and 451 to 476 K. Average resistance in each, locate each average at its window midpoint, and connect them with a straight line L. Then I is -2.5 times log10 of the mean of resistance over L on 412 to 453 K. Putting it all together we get -0.14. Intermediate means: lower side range 417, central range 422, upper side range 321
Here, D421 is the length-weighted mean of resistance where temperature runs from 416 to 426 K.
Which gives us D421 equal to 462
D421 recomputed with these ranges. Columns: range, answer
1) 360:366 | 308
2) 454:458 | 186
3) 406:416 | 465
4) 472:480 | 400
